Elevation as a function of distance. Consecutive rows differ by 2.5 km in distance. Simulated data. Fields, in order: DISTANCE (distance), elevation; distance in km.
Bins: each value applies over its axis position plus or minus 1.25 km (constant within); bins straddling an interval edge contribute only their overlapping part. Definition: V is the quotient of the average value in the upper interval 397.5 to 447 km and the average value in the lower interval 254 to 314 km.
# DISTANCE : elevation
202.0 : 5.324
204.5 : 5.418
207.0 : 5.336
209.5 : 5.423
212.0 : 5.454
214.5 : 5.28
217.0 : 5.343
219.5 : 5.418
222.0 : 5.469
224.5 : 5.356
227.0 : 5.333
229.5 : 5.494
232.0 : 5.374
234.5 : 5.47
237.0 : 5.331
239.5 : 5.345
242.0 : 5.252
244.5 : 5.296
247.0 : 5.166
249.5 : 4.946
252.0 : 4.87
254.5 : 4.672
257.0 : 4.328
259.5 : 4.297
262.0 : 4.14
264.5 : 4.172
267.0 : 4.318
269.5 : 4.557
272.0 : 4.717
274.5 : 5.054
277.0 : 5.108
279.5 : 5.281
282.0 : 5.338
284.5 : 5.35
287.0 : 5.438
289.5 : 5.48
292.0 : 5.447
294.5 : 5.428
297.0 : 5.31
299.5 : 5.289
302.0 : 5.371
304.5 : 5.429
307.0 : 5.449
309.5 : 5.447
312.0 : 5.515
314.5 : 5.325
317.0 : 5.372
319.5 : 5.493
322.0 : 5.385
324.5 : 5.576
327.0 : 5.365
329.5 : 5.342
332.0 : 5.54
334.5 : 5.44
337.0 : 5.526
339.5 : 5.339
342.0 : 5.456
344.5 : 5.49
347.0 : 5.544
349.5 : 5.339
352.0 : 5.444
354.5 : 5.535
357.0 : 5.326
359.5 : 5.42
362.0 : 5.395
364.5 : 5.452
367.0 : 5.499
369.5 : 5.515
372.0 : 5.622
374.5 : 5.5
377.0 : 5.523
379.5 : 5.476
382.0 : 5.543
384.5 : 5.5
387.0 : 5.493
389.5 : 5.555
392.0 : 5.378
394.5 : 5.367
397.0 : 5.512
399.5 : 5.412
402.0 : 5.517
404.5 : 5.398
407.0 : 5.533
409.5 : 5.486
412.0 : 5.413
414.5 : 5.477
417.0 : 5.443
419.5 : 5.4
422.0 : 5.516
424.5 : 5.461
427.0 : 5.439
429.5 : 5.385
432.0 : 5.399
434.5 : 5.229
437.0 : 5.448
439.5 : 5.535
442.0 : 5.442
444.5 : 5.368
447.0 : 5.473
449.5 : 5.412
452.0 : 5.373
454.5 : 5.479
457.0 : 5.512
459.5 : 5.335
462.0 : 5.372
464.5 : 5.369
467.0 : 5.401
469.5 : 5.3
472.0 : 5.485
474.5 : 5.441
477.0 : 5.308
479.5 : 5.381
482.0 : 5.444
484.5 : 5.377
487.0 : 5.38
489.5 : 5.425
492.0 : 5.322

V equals 1.1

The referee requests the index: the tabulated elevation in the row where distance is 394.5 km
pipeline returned 5.367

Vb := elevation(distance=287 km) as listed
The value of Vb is 5.438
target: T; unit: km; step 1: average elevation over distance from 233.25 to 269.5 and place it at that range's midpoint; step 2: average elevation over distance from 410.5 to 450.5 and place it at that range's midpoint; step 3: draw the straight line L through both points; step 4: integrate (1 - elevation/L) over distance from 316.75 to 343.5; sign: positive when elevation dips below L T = -1.9 km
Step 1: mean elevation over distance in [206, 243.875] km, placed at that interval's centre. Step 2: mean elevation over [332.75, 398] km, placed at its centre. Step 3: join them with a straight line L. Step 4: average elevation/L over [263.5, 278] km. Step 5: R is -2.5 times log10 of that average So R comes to 0.163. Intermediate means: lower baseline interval 5.38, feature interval 4.65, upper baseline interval 5.47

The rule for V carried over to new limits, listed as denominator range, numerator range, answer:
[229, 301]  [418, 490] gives 1.07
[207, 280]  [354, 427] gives 1.08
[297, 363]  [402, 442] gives 1.00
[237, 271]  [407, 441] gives 1.15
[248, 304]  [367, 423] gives 1.11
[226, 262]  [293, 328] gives 1.07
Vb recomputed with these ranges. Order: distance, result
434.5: 5.229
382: 5.543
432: 5.399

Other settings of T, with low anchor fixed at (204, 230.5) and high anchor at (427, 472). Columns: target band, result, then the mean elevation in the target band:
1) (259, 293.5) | 3.01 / 4.92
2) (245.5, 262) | 2.19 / 4.68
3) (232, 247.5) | 0.20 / 5.32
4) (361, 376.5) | -0.29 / 5.5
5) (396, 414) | -0.21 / 5.47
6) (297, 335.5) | -0.15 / 5.42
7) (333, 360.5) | -0.22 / 5.44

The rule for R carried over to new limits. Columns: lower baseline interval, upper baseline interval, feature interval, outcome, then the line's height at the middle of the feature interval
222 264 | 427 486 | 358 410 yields -0.04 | 5.28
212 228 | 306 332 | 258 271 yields 0.25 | 5.4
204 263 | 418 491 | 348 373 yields -0.03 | 5.3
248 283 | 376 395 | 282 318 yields -0.10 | 4.92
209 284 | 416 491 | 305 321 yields -0.05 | 5.17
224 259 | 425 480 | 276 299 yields -0.03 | 5.2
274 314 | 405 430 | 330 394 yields -0.01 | 5.41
